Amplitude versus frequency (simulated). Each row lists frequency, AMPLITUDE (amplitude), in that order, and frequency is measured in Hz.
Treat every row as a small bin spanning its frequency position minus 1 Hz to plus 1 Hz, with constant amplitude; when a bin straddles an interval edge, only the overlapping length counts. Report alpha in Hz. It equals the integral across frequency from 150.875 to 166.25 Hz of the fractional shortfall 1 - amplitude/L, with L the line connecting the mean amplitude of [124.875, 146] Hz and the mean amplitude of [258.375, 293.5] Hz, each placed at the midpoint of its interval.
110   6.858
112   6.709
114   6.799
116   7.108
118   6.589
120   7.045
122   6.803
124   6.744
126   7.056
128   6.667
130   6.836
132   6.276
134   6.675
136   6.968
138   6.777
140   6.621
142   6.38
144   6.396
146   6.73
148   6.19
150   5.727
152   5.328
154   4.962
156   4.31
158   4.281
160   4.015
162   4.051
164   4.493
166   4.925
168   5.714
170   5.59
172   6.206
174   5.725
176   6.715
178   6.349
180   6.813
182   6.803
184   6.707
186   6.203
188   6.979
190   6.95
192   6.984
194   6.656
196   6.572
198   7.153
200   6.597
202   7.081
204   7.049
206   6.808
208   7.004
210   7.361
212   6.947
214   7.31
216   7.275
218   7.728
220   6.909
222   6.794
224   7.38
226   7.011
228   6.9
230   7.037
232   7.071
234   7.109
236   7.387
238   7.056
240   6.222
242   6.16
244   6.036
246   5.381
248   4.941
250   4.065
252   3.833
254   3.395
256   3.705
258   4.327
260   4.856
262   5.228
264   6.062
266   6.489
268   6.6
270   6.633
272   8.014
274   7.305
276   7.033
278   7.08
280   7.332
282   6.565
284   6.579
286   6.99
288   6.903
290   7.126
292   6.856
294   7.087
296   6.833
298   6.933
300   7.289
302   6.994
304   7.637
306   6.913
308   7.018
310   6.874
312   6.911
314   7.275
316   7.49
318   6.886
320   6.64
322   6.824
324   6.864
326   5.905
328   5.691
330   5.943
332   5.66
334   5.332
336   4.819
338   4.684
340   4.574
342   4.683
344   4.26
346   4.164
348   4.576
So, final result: 4.9 Hz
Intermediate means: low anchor 6.67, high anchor 6.65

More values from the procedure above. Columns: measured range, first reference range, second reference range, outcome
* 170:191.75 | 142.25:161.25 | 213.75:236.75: -1.6 Hz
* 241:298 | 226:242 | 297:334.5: 6.3 Hz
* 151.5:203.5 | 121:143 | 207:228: 7.6 Hz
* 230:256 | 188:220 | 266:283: 4.9 Hz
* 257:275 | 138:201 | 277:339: 0.8 Hz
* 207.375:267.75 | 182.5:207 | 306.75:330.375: 5.5 Hz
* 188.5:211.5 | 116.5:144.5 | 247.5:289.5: -2.2 Hz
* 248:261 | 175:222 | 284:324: 5.3 Hz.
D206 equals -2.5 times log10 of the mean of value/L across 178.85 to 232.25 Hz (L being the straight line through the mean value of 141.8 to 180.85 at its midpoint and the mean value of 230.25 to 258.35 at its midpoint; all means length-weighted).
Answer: -0.249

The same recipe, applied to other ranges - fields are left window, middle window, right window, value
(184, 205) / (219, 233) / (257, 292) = -0.05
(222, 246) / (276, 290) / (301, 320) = 0.01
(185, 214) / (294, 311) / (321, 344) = -0.21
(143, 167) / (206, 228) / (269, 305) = -0.18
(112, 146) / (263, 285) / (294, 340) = -0.05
